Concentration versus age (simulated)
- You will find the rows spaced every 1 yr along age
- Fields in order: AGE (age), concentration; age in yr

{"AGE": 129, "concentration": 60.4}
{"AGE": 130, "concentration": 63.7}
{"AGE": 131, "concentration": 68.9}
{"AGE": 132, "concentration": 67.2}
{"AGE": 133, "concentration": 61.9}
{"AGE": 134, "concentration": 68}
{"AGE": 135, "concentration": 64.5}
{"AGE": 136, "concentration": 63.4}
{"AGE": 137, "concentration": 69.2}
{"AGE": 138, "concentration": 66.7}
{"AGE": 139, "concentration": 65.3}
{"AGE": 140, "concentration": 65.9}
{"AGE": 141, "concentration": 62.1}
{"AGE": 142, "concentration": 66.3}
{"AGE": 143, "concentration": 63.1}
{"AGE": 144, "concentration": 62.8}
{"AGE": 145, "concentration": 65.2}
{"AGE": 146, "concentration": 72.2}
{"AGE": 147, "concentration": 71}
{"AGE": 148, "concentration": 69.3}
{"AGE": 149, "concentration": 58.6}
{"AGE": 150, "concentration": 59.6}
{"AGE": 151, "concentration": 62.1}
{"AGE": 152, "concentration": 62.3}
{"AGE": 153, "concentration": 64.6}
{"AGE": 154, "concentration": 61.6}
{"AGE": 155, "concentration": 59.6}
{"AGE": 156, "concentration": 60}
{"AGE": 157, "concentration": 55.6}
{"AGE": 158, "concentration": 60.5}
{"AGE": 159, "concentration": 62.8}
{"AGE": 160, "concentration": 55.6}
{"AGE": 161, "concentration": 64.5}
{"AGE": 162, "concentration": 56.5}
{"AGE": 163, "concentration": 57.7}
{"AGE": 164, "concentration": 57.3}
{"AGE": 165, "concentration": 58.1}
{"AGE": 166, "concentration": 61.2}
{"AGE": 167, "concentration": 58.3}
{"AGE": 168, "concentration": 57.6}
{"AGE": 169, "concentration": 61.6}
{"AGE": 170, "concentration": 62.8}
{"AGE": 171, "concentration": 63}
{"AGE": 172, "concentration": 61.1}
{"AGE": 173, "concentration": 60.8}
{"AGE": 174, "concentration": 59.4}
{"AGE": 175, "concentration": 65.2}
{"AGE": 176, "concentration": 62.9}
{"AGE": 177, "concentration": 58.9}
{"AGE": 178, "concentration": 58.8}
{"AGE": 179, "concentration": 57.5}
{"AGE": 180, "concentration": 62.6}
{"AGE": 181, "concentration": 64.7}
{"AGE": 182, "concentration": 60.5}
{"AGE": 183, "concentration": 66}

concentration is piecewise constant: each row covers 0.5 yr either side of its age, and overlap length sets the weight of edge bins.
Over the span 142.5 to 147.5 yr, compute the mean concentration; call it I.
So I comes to 66.9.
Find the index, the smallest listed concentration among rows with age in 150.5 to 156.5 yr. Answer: 59.6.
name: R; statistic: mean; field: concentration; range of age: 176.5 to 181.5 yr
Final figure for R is 60.5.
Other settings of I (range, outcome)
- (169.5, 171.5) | 62.9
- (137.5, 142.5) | 65.3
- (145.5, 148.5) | 70.8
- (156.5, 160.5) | 58.6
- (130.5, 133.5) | 66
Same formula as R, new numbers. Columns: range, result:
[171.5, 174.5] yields 60.4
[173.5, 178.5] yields 61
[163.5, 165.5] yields 57.7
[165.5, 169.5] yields 59.7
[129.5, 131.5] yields 66.3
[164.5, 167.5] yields 59.2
